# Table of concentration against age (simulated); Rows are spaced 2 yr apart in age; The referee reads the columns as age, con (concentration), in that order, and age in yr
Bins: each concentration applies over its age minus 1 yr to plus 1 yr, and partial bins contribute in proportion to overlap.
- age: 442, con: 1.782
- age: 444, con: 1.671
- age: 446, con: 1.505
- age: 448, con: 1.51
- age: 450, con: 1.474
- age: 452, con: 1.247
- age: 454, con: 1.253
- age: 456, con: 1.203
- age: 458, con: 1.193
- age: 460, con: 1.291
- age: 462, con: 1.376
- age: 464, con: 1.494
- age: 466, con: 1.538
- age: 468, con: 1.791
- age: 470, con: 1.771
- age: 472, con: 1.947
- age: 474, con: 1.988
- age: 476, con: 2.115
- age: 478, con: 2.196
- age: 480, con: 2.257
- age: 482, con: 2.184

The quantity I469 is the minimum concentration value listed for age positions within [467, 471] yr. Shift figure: 1.771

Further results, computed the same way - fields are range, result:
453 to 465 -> 1.193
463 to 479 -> 1.494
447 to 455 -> 1.247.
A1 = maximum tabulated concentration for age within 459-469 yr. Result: 1.791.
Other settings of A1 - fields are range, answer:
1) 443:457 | 1.671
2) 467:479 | 2.196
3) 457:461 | 1.291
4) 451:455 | 1.253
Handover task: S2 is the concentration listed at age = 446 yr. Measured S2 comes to 1.505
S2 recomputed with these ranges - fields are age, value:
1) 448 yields 1.51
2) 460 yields 1.291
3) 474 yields 1.988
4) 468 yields 1.791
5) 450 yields 1.474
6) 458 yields 1.193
